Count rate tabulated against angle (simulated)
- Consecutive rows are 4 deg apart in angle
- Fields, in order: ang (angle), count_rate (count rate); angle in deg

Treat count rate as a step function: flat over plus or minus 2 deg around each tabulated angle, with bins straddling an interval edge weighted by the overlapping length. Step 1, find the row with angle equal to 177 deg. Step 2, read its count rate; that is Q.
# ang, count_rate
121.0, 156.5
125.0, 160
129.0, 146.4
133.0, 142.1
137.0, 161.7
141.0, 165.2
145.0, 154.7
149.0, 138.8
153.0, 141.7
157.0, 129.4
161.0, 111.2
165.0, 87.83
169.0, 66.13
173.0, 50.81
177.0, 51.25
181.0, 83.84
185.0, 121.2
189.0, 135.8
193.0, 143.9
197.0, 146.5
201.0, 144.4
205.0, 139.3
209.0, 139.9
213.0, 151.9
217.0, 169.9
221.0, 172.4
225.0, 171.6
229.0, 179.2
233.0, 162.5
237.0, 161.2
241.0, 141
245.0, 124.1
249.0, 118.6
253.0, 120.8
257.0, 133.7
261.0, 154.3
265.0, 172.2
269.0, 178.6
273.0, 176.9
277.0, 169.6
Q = 51.25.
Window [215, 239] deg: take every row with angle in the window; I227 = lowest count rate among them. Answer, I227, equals 161.2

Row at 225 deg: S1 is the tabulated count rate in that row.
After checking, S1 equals 171.6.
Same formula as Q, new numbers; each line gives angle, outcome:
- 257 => 133.7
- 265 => 172.2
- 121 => 156.5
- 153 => 141.7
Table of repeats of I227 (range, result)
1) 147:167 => 87.83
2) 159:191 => 50.81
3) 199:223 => 139.3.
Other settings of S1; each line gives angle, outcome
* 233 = 162.5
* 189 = 135.8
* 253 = 120.8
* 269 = 178.6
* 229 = 179.2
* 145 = 154.7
